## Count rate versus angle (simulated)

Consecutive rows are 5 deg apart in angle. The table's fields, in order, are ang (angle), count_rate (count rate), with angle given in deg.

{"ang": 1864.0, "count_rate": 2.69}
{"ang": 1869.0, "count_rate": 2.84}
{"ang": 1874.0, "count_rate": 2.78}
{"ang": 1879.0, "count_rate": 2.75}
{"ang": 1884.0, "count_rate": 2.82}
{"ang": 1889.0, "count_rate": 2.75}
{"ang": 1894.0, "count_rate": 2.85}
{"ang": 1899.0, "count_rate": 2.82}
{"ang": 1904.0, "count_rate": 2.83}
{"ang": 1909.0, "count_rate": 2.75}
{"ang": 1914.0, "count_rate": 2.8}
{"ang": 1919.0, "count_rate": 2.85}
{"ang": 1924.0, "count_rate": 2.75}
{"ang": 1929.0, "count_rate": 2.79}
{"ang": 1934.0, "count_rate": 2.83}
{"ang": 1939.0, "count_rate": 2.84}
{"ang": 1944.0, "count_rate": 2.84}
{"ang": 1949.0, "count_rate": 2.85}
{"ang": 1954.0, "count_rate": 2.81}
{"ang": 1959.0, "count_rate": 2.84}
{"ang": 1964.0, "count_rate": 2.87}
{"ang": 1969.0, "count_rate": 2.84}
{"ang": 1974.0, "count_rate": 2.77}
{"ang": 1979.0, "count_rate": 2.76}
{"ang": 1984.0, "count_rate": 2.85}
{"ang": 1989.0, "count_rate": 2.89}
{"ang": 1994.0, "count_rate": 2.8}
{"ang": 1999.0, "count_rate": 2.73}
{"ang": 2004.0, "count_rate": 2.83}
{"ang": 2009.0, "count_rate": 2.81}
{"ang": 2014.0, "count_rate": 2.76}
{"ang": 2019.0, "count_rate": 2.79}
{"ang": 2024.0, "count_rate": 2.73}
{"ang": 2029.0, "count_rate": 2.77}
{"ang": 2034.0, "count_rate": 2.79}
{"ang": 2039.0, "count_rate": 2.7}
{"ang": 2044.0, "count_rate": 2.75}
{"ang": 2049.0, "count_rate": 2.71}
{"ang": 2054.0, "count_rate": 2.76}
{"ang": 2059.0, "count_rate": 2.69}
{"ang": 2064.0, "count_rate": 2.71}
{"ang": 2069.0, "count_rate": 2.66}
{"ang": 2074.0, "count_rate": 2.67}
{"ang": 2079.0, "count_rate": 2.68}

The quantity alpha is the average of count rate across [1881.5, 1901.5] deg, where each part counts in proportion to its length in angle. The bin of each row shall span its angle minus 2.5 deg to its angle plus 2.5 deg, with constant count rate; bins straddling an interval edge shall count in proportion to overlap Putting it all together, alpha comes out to 2.81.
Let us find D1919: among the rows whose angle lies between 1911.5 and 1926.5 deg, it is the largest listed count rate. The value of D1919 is 2.85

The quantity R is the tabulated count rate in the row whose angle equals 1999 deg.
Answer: 2.73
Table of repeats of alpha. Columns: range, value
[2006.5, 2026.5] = 2.77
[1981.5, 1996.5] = 2.85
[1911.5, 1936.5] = 2.8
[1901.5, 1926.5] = 2.8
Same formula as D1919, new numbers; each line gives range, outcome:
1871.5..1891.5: 2.82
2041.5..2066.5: 2.76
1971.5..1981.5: 2.77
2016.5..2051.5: 2.79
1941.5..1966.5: 2.87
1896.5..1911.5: 2.83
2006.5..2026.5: 2.81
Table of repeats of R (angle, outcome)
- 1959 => 2.84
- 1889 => 2.75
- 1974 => 2.77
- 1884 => 2.82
